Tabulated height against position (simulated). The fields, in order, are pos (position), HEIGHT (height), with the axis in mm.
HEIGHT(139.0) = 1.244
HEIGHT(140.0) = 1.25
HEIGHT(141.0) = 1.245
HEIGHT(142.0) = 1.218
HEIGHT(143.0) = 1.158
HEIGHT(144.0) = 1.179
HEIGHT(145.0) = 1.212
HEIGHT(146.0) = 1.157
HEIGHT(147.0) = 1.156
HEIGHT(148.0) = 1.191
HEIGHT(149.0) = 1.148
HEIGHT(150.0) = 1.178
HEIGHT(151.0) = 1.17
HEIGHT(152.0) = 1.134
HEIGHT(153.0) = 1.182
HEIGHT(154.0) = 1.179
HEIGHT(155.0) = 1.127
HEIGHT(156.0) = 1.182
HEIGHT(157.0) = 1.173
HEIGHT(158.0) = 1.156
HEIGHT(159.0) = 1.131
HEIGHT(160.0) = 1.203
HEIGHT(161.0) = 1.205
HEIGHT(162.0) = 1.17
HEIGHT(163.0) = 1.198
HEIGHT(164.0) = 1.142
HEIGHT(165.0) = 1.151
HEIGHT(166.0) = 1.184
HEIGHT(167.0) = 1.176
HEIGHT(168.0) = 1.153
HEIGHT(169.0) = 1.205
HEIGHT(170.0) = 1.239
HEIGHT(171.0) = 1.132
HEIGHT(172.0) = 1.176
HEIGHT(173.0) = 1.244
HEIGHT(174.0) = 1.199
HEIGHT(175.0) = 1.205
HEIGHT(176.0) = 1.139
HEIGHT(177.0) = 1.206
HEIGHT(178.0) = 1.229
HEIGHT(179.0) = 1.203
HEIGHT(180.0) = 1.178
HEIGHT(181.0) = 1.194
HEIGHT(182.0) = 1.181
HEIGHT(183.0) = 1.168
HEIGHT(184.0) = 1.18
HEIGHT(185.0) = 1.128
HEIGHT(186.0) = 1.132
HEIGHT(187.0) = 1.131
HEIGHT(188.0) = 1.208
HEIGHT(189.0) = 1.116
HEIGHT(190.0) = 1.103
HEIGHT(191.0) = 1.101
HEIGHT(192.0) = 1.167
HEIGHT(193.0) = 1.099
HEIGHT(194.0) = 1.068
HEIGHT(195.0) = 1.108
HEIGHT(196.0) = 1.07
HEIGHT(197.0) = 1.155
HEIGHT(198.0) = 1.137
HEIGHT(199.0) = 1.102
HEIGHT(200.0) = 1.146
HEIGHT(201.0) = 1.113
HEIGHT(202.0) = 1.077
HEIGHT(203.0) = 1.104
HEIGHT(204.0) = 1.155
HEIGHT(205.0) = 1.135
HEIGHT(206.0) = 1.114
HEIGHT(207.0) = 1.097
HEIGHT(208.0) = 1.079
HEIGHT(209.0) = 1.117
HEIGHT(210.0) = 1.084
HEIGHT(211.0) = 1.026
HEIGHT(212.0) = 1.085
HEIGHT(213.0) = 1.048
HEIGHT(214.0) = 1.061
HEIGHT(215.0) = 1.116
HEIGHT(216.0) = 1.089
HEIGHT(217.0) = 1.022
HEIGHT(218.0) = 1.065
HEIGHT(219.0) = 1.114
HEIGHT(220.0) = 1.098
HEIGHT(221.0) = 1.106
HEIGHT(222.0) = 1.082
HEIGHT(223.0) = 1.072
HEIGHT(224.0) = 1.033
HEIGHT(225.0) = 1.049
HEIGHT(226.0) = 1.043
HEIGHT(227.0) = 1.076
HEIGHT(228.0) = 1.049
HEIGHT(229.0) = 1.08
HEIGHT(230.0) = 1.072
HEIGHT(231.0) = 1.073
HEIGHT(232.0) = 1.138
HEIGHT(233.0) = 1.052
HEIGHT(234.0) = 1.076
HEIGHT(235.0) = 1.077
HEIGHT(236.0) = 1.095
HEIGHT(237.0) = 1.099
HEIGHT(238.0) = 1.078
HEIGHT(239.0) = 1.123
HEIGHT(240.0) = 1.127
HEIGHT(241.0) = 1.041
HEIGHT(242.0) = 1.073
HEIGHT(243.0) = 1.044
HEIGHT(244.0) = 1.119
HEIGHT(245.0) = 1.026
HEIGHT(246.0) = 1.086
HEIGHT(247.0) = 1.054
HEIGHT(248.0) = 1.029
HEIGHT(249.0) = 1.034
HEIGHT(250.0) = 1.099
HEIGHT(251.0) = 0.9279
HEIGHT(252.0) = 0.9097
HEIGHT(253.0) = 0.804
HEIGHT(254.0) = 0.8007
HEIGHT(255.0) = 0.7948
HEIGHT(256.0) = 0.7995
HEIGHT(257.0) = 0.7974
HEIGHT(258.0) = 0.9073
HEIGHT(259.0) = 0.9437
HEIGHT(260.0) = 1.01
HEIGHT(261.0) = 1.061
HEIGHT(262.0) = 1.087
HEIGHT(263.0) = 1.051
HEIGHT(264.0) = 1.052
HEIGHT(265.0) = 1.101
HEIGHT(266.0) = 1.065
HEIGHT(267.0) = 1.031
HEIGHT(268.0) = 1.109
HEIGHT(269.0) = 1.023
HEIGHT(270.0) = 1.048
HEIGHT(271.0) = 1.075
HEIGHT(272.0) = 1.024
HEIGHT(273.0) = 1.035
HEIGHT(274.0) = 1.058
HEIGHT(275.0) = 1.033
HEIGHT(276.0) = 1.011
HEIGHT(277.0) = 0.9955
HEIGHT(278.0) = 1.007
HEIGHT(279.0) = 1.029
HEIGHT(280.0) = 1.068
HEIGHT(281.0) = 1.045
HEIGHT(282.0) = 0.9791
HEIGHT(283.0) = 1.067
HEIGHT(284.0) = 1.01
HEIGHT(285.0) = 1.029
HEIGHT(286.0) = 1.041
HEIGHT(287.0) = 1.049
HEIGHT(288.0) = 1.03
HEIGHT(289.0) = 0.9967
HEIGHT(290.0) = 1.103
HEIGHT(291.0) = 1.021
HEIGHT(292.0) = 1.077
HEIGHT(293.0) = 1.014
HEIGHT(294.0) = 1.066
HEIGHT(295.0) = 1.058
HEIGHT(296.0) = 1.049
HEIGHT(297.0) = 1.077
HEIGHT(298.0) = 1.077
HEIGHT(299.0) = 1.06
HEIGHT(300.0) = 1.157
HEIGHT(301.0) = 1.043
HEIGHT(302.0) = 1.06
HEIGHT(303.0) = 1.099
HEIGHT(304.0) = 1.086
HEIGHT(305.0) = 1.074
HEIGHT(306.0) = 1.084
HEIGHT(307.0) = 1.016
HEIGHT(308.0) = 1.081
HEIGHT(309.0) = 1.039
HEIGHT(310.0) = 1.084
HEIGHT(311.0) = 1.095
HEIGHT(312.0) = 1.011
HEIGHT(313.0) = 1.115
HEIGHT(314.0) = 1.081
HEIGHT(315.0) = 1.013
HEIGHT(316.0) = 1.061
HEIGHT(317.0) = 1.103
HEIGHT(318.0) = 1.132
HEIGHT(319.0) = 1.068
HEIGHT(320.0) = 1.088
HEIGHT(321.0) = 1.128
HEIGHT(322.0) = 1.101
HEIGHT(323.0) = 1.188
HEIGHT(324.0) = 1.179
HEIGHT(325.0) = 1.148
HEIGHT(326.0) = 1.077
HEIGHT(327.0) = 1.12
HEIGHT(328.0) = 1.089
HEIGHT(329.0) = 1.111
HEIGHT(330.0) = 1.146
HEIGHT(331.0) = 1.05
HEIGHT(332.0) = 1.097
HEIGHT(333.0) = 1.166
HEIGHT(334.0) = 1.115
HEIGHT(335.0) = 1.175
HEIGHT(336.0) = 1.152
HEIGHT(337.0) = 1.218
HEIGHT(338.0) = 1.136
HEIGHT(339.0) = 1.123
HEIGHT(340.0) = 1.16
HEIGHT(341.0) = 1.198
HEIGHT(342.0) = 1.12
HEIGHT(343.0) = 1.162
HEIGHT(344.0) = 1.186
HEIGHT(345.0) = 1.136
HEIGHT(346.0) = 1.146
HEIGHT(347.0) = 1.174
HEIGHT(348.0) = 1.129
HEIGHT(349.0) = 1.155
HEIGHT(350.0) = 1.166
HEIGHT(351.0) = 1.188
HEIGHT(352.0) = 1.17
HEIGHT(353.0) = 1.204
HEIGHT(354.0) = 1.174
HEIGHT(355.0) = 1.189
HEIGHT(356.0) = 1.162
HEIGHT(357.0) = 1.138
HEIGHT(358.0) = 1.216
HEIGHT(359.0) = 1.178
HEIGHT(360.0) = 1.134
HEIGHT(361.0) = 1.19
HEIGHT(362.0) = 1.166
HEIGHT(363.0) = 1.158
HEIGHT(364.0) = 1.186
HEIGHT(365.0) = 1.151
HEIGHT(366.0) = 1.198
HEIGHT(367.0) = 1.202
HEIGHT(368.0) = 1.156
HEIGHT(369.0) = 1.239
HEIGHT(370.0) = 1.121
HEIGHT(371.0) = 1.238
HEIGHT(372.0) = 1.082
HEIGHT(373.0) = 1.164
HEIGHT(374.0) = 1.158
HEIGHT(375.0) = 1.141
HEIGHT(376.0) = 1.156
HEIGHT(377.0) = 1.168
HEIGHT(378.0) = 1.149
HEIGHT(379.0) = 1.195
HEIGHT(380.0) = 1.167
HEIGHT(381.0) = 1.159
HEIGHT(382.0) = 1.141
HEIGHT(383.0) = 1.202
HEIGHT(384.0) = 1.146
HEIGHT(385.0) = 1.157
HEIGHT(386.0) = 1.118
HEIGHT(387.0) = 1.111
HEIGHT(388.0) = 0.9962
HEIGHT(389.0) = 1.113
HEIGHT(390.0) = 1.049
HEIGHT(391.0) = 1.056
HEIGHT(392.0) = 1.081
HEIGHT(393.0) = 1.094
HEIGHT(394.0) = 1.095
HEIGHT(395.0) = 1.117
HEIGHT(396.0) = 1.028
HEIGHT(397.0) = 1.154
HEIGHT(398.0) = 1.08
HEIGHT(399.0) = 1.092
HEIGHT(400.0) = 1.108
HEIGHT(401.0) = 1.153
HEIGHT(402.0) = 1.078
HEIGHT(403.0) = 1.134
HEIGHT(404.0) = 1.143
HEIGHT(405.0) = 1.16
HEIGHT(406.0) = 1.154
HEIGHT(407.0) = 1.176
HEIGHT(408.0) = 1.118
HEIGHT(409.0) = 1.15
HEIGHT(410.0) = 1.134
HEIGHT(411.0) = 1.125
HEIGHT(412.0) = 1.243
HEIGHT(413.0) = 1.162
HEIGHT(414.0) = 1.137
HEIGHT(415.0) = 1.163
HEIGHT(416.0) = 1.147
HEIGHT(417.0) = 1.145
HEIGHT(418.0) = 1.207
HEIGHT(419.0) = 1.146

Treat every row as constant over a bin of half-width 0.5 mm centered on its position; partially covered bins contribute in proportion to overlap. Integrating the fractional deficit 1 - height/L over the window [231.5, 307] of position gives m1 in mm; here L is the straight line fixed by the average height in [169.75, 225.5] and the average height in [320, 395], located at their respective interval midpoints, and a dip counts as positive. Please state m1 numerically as 6.7 mm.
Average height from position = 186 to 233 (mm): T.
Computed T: 1.1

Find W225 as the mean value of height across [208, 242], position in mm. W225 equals 1.08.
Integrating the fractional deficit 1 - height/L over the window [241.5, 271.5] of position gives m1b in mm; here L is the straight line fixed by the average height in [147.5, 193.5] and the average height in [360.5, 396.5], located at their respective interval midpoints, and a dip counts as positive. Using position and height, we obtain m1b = 4.1 mm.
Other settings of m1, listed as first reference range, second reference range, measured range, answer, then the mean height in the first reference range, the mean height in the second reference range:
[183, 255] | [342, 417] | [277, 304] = 1.42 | 1.08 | 1.15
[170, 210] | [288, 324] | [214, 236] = 0.94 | 1.14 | 1.08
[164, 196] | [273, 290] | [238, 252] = 0.29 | 1.16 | 1.03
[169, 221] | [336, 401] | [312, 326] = 0.48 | 1.13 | 1.15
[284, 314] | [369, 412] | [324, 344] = -0.91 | 1.06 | 1.13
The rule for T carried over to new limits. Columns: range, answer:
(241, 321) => 1.03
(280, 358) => 1.1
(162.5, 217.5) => 1.14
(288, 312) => 1.06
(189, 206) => 1.11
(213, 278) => 1.04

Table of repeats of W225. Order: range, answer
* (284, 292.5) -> 1.04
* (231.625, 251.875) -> 1.07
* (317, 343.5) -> 1.13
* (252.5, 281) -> 0.995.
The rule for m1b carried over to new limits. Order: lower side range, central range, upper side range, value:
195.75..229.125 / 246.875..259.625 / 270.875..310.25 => 1.9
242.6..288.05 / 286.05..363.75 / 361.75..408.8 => -3.0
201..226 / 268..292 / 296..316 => 0.8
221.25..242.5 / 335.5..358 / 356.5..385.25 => -0.2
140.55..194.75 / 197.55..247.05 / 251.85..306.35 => 0.6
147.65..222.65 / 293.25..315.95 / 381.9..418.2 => 1.3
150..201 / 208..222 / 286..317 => 0.6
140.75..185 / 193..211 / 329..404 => 1.0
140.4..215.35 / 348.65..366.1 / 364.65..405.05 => -0.6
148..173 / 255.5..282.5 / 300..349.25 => 2.8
